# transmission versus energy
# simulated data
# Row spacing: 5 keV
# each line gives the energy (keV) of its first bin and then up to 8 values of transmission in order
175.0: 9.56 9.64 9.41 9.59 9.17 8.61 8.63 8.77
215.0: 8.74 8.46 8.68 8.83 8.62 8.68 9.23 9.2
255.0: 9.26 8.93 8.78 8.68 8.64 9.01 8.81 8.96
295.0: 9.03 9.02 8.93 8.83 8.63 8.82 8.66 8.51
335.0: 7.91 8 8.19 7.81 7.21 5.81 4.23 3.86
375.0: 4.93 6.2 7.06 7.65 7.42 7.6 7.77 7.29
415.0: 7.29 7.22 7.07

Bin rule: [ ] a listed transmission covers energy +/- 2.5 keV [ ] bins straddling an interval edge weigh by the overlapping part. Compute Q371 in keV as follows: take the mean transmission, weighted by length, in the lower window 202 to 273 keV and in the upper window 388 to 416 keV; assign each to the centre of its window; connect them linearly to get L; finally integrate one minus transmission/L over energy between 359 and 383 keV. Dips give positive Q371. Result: 8.5 keV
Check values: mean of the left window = 8.82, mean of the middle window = 5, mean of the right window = 7.51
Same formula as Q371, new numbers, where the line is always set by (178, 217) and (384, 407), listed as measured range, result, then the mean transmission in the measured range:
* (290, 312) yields -1.9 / 8.96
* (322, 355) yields -0.6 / 8.12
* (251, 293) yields -2.0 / 8.9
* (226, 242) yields 0.1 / 8.71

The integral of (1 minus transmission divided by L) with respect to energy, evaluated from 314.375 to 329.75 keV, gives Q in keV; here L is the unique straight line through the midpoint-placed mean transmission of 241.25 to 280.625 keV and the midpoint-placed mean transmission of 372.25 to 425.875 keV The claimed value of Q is -1.1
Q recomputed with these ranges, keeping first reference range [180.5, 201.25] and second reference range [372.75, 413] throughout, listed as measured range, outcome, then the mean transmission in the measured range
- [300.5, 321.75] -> -2.41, 8.82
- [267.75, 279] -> -0.49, 8.71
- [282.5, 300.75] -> -1.81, 8.95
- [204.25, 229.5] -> 0.87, 8.67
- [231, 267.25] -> -1.41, 8.95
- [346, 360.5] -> 0.44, 7.23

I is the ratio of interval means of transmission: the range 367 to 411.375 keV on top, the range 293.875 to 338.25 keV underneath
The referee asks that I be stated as 0.8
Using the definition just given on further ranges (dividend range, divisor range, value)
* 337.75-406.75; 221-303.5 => 0.75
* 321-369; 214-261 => 0.82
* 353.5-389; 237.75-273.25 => 0.63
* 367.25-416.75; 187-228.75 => 0.76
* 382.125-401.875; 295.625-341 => 0.86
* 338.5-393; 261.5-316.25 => 0.73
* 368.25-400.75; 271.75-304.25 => 0.72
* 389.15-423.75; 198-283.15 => 0.84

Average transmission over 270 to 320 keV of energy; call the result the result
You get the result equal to 8.86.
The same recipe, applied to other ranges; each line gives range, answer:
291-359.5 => 8.36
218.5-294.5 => 8.86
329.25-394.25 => 6.69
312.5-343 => 8.42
